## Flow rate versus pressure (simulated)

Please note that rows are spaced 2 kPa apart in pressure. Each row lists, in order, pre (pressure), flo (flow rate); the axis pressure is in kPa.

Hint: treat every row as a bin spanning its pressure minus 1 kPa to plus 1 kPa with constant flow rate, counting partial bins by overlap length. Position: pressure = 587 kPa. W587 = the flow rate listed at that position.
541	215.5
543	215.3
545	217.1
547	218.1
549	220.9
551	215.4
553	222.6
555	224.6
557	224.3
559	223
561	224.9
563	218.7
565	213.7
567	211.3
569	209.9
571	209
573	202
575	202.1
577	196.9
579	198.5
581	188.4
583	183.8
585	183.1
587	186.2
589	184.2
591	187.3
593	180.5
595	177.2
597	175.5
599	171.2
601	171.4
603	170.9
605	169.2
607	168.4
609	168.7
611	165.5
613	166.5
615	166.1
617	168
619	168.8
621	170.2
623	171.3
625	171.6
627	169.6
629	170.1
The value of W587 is 186.2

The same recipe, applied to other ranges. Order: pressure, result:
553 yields 222.6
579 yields 198.5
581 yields 188.4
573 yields 202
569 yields 209.9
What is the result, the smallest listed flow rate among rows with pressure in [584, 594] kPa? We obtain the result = 180.5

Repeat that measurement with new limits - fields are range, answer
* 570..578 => 196.9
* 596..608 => 168.4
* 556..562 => 223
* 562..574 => 202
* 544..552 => 215.4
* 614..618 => 166.1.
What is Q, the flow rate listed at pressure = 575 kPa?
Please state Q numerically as 202.1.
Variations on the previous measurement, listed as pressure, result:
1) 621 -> 170.2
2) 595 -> 177.2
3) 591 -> 187.3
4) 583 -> 183.8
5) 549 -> 220.9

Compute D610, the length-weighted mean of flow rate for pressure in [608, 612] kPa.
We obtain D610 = 167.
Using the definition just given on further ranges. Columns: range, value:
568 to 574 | 207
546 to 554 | 219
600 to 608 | 170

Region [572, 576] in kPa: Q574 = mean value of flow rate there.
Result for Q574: 202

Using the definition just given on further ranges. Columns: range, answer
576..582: 195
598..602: 171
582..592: 185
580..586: 185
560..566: 219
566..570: 211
